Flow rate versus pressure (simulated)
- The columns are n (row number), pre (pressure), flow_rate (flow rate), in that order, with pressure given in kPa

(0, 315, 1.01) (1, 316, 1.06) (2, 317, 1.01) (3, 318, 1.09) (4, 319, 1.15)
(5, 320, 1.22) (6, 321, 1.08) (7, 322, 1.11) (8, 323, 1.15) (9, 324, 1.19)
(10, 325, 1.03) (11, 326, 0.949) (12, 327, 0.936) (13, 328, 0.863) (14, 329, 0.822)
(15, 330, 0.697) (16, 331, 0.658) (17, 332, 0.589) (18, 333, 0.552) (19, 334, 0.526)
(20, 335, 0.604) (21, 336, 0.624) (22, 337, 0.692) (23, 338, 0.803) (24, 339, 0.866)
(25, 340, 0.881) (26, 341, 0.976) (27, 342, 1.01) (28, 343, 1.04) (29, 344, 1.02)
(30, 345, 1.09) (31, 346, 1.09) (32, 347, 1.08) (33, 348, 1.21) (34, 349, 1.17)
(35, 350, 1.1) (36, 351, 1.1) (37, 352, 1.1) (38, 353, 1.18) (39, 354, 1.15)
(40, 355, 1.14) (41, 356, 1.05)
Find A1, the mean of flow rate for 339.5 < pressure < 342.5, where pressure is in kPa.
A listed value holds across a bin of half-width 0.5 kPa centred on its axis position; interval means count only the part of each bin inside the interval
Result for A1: 0.956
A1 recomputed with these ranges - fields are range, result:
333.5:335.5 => 0.565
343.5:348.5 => 1.1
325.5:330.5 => 0.853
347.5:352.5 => 1.14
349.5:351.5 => 1.1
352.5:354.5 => 1.17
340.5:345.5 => 1.03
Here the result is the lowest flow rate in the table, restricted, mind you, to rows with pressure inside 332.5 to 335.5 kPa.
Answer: 0.526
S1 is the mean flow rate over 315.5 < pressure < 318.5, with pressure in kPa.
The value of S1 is 1.05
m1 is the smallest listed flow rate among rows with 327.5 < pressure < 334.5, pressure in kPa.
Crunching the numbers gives 0.526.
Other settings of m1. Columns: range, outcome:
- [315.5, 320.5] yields 1.01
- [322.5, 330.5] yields 0.697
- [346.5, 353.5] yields 1.08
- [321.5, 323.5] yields 1.11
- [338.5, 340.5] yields 0.866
